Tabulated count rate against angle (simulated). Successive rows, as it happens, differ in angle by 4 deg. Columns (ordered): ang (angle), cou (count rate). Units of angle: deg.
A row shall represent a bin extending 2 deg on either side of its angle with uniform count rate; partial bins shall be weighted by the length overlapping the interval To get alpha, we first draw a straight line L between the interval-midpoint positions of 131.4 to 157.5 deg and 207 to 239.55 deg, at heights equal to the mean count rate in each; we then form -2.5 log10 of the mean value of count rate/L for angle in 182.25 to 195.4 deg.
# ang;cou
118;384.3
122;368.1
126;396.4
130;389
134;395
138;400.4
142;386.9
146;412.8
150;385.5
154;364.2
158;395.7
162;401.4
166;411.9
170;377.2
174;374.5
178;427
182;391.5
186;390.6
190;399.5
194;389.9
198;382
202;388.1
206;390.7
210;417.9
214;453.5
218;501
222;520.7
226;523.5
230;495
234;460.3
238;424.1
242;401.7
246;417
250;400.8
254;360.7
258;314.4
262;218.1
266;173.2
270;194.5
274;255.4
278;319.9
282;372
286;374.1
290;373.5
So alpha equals 0.114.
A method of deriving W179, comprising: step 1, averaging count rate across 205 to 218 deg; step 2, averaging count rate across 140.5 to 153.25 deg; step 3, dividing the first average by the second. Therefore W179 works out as 1.11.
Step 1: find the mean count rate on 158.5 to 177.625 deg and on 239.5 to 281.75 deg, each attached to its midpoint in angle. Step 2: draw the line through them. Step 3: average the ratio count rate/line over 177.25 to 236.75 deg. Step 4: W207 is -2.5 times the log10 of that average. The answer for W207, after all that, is -0.22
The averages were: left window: 395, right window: 310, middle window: 435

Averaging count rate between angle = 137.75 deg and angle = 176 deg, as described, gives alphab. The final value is 391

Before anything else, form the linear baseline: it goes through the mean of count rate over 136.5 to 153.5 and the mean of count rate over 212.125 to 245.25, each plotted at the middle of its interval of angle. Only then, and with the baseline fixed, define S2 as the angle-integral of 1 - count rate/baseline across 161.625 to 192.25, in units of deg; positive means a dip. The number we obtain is 1.9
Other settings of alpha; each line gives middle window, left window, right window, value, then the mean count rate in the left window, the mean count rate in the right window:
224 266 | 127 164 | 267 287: -0.22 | 392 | 293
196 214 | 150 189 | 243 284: -0.12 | 392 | 305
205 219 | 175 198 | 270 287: -0.18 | 397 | 312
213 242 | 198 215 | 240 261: -0.22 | 407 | 371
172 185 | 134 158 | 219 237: 0.09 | 391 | 496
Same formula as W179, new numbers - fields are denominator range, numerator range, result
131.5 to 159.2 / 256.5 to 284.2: 0.67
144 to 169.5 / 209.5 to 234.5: 1.23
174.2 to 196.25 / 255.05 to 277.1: 0.61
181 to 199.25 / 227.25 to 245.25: 1.14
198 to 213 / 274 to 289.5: 0.86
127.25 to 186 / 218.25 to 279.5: 0.94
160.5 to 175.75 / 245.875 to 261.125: 0.91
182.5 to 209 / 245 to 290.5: 0.79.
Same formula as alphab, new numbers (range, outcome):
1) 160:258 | 419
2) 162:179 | 396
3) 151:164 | 387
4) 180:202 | 390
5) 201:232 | 464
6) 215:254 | 455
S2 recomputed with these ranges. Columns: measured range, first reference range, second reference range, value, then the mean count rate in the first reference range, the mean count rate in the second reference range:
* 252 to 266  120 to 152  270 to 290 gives 2.2 deg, 392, 321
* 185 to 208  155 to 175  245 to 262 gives -0.8 deg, 392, 352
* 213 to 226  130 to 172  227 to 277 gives -5.0 deg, 393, 346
